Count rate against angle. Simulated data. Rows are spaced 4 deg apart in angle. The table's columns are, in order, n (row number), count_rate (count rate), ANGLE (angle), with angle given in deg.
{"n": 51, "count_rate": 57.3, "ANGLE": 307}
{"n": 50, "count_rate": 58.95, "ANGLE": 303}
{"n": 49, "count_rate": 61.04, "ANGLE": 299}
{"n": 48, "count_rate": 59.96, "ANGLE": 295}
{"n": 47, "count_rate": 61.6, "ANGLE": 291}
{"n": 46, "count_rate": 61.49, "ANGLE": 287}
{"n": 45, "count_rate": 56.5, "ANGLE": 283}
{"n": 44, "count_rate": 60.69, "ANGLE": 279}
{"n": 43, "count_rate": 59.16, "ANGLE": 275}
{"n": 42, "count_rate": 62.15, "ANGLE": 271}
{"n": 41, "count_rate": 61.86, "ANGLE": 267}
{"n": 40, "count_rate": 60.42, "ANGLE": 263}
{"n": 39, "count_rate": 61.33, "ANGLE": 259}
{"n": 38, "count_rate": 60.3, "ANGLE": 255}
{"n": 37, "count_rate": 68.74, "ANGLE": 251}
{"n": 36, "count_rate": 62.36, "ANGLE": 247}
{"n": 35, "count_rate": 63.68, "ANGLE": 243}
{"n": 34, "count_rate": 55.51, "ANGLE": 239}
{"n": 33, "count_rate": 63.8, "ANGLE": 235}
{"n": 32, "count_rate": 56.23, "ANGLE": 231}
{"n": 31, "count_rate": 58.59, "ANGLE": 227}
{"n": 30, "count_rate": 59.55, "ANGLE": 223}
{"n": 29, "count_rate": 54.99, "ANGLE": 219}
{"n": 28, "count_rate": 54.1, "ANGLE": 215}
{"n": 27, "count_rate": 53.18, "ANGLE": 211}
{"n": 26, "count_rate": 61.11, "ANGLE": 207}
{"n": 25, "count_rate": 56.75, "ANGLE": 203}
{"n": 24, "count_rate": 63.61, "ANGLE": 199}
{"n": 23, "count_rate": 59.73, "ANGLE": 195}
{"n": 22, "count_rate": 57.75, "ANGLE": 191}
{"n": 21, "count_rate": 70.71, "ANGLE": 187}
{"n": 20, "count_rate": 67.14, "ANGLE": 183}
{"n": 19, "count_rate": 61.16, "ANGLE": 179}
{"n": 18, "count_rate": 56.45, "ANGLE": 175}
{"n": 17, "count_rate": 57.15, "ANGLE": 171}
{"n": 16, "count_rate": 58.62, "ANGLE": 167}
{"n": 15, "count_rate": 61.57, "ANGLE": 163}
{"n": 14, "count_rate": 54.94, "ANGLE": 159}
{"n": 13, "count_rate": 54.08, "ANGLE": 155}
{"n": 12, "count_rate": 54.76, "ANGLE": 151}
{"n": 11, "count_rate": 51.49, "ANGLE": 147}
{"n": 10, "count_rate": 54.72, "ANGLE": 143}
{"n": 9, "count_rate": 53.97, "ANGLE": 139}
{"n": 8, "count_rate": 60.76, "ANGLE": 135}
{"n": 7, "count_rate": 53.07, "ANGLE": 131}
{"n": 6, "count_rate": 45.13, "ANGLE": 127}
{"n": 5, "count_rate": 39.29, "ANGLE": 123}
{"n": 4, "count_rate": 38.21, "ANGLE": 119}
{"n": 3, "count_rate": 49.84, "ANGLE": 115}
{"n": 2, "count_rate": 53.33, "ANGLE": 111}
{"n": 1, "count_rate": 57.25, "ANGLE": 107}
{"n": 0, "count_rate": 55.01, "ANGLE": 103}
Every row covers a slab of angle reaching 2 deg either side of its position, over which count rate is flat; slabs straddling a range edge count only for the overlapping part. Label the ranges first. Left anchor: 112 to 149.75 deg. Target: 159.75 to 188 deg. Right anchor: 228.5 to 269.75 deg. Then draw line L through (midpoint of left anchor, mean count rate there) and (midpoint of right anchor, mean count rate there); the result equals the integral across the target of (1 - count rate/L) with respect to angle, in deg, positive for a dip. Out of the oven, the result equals -3.7 deg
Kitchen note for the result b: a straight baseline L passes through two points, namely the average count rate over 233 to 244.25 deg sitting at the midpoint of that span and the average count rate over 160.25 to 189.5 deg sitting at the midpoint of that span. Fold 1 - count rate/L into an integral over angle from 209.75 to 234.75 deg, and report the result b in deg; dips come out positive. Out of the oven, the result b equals 1.8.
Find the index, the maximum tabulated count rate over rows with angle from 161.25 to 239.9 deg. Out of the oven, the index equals 70.71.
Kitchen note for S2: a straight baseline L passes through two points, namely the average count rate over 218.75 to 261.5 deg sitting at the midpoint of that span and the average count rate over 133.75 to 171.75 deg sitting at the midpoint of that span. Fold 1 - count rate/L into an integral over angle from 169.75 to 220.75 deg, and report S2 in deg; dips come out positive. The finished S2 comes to -1.1 deg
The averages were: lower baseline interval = 56.1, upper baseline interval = 60.7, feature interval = 59.6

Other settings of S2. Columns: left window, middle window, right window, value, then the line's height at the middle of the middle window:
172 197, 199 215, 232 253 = 1.2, 62.2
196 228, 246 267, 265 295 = -1.1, 59.5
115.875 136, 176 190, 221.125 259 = -2.9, 53.9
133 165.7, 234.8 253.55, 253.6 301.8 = -1.1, 59.3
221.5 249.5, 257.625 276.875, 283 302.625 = -0.2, 60.3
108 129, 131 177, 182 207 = -2.4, 53.5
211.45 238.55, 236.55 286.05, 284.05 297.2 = -1.6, 59.3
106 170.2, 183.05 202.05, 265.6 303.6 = -2.6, 55.5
